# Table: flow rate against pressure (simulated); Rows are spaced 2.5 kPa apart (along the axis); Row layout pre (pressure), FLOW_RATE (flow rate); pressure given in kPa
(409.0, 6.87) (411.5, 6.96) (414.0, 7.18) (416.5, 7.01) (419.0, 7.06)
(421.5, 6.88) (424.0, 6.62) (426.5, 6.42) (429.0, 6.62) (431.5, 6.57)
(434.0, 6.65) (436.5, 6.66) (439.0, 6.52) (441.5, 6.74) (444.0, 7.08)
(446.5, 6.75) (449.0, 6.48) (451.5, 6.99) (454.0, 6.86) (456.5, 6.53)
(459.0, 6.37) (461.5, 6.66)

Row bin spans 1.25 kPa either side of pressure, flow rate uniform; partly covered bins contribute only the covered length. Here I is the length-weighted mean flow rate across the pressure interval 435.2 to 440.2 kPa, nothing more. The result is 6.59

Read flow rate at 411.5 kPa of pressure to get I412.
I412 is 6.96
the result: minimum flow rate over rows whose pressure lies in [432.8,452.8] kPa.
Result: 6.48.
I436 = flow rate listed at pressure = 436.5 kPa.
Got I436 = 6.66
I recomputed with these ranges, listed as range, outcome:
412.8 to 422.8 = 7.03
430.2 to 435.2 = 6.61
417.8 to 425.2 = 6.85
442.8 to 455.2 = 6.83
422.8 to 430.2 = 6.55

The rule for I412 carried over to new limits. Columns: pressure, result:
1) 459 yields 6.37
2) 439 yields 6.52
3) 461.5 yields 6.66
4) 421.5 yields 6.88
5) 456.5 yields 6.53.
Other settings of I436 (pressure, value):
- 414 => 7.18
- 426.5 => 6.42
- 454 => 6.86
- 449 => 6.48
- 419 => 7.06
